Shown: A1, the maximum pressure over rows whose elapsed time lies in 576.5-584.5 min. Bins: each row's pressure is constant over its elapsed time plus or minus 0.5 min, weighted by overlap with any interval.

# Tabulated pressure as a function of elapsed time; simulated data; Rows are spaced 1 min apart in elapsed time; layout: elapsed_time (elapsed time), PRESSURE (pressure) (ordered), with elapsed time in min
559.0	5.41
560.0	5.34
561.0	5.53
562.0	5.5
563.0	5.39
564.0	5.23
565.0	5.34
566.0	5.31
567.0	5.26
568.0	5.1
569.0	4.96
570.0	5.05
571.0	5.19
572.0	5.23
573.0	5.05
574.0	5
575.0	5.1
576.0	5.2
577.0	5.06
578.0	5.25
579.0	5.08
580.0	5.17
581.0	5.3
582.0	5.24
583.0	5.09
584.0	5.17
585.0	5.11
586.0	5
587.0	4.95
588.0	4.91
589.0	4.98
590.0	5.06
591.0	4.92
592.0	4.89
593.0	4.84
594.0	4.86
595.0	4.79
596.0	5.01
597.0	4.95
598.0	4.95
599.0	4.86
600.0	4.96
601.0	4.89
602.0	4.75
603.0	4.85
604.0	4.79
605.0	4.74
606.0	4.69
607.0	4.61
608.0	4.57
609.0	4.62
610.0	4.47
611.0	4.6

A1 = 5.3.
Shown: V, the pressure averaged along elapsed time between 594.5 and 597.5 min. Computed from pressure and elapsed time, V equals 4.92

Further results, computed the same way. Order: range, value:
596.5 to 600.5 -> 4.93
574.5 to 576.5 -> 5.15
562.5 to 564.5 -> 5.31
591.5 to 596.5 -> 4.88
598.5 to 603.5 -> 4.86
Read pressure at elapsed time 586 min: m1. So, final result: 5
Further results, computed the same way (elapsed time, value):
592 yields 4.89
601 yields 4.89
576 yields 5.2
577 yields 5.06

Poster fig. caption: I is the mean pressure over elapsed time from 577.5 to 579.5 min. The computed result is 5.17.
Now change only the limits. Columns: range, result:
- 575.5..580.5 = 5.15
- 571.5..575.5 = 5.1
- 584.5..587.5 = 5.02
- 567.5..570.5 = 5.04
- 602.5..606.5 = 4.77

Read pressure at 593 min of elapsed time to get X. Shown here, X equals 4.84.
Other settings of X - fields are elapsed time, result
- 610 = 4.47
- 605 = 4.74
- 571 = 5.19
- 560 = 5.34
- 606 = 4.69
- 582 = 5.24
